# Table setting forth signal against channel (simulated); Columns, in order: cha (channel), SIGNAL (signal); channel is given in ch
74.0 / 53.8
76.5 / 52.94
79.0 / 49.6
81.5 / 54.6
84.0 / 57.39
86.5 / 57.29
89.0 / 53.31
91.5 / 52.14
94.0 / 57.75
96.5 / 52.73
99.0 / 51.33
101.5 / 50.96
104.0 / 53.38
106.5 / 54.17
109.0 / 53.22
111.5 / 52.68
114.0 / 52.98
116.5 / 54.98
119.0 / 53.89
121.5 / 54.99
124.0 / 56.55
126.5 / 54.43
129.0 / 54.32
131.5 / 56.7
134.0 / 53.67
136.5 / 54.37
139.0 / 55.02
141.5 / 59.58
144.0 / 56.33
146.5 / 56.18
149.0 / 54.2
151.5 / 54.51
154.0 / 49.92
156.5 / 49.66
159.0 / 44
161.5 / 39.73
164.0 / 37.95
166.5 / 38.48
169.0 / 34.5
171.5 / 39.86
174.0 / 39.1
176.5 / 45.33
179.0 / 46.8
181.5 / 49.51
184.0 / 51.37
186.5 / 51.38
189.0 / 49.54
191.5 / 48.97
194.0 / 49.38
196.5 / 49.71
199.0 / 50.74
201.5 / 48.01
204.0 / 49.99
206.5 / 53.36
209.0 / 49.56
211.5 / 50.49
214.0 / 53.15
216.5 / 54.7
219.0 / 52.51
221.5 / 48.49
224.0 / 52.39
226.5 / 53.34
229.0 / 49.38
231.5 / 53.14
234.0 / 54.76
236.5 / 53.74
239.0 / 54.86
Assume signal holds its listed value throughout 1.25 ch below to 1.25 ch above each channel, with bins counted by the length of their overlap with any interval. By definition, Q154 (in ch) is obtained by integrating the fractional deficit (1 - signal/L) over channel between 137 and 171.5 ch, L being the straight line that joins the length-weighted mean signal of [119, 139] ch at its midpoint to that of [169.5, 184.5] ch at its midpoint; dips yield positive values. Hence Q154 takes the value 0.98 ch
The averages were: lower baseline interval 54.9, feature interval 48.3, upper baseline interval 44.5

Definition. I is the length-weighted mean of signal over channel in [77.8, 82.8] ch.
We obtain 52.2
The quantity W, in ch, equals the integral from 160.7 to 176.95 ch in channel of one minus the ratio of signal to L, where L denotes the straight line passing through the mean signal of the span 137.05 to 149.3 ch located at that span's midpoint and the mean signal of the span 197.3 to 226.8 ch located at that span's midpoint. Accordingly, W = 4.6 ch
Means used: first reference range 56.3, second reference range 51.3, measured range 39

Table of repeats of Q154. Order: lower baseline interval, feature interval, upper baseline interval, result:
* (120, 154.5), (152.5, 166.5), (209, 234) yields 2.68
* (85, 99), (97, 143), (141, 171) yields -2.70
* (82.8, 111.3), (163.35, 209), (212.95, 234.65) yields 5.42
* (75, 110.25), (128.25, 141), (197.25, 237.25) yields -0.52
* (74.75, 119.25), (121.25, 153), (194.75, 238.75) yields -1.47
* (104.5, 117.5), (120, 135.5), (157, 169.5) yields -1.87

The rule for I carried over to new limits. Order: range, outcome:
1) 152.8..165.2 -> 44.3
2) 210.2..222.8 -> 51.9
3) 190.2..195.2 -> 49.2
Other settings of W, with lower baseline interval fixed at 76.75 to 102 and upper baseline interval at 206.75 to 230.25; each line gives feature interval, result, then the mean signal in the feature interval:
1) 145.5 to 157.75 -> 0.0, 52.8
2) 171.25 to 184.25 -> 1.7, 45.3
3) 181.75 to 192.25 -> 0.4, 50.3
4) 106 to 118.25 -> 0.0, 53.6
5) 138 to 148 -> -0.7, 56.8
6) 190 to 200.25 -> 0.5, 49.7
